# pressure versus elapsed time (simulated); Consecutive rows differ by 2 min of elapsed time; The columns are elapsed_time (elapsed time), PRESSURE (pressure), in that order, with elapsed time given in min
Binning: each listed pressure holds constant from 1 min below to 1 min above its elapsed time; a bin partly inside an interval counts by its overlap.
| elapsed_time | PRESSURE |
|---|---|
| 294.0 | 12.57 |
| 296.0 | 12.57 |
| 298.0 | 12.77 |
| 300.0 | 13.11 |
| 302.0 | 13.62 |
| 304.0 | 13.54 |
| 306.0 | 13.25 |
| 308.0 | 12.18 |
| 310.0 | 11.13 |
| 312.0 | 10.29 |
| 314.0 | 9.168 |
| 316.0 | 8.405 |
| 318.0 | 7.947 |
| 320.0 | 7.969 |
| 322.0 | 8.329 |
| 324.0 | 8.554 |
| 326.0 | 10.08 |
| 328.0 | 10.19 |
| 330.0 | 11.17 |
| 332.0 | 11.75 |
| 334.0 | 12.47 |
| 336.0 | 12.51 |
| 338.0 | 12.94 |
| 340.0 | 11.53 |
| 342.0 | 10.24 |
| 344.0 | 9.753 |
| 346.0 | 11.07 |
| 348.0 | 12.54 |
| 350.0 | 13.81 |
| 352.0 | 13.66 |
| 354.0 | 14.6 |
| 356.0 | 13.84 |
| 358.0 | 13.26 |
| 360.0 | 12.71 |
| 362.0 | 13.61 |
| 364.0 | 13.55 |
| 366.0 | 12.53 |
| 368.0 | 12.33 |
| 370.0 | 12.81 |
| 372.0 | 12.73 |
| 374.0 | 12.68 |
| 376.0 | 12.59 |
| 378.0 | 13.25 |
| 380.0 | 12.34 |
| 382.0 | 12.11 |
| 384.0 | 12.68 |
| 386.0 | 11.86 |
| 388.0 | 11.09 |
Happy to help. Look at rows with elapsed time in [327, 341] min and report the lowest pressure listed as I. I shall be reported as 10.19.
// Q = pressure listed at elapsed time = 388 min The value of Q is 11.09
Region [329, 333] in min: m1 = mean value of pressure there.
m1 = 11.5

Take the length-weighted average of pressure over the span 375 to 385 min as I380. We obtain 12.6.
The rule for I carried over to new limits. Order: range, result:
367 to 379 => 12.33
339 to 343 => 10.24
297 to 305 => 12.77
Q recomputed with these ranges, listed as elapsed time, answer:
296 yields 12.57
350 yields 13.81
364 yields 13.55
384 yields 12.68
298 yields 12.77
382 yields 12.11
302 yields 13.62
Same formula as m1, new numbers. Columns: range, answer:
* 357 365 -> 13.3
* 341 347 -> 10.4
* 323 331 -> 10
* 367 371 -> 12.6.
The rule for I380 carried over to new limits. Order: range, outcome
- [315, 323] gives 8.16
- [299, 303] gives 13.4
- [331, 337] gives 12.2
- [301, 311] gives 12.7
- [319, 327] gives 8.73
